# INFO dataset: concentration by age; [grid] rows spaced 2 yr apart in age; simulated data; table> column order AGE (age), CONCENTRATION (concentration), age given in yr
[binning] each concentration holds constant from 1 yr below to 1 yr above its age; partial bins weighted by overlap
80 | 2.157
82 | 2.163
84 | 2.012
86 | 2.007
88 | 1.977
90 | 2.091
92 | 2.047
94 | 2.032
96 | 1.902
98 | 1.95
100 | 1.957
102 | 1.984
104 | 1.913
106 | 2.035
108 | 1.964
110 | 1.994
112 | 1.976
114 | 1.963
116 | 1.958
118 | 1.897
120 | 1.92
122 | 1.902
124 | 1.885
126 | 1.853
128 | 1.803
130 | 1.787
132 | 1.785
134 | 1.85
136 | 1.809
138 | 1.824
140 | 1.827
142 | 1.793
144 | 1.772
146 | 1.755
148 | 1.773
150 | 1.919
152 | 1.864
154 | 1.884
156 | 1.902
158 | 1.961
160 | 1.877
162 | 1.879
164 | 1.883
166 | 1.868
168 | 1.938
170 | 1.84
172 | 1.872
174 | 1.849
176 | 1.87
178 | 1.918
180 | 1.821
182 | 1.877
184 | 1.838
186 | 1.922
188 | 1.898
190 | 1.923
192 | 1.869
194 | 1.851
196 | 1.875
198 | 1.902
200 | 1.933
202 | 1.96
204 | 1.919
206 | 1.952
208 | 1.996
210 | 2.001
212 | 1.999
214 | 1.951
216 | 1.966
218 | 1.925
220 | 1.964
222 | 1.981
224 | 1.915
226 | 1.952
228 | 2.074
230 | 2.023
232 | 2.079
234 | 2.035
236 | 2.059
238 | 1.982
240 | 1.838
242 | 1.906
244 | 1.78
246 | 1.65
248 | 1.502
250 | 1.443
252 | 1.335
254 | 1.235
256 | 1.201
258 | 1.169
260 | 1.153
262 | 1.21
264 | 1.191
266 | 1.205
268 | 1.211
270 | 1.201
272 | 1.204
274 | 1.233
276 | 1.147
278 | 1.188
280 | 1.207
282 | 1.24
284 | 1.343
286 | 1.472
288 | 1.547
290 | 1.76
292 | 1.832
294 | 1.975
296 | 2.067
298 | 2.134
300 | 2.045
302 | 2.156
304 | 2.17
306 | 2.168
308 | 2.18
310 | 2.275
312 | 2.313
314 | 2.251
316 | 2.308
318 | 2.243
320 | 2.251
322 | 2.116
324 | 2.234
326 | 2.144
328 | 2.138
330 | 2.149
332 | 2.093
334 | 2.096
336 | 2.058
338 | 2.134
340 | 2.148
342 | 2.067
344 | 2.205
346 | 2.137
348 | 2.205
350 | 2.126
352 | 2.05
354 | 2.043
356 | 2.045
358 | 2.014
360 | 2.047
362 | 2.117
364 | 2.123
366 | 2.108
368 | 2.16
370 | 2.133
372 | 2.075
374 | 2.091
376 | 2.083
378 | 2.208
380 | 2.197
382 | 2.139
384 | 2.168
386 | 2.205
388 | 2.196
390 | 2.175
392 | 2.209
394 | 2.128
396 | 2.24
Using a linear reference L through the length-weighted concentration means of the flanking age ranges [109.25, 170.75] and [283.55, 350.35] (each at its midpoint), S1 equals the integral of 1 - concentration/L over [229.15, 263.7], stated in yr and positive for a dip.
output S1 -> 6.6 yr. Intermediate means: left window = 1.87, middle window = 1.61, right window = 2.08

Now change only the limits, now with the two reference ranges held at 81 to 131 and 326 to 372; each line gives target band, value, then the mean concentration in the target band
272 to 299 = 7.0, 1.54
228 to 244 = 0.5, 1.98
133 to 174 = 2.8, 1.85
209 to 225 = 0.5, 1.96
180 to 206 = 1.5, 1.9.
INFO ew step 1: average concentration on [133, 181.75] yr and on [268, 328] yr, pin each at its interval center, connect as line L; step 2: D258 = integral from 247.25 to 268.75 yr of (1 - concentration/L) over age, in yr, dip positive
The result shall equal 6.8 yr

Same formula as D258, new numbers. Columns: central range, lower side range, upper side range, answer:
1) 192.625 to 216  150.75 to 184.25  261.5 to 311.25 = -1.82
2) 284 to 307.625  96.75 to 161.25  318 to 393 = 1.70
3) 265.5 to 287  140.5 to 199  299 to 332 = 8.82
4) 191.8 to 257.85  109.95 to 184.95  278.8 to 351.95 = 3.30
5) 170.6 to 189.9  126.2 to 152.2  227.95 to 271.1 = -1.79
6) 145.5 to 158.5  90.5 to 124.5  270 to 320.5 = 0.40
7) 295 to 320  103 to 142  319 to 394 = -1.36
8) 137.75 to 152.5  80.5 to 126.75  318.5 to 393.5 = 1.38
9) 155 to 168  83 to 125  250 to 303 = -0.74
